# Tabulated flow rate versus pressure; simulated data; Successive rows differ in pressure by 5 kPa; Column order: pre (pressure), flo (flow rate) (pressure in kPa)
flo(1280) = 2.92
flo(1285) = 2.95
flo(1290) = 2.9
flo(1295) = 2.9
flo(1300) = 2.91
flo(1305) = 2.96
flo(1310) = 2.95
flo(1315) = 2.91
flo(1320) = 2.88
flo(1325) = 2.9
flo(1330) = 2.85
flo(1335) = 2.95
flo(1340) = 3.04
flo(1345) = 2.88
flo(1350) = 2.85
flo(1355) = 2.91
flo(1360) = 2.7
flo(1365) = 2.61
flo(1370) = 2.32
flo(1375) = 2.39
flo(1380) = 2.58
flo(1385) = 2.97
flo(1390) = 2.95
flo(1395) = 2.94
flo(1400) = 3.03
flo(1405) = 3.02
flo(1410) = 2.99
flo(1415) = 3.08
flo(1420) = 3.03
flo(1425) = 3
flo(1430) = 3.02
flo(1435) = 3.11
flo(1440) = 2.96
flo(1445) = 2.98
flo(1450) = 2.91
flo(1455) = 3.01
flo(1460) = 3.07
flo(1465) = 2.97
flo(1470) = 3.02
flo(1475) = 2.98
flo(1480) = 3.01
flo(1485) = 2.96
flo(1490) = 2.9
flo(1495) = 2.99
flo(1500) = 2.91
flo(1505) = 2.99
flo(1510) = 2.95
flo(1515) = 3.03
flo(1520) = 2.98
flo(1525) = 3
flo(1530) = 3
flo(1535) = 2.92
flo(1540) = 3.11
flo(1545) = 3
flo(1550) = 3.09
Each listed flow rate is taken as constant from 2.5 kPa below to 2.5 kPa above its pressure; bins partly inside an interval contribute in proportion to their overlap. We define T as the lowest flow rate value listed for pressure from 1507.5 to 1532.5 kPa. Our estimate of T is 2.95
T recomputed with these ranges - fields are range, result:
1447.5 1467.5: 2.91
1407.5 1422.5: 2.99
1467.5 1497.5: 2.9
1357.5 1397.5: 2.32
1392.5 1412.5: 2.94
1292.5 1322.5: 2.88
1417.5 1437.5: 3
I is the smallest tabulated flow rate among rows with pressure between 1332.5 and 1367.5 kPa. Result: 2.61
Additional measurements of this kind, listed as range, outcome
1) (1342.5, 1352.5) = 2.85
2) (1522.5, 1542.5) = 2.92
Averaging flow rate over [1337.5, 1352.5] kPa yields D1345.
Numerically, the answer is 2.92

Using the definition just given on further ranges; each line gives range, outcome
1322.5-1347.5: 2.92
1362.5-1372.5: 2.46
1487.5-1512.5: 2.95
